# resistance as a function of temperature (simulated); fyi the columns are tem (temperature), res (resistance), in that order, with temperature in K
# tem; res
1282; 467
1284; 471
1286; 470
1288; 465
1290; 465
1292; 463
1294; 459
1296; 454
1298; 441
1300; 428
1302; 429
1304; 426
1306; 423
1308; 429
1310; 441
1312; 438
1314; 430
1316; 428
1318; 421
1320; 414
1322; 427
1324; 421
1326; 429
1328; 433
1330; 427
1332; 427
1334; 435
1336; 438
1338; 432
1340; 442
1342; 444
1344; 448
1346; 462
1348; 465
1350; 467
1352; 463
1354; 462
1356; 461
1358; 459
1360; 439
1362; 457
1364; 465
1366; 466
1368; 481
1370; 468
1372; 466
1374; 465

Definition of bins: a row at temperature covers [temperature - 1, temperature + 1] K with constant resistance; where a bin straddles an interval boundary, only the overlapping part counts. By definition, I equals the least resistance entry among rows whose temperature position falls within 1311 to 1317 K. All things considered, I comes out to 428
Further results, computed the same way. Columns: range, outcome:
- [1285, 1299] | 441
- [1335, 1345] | 432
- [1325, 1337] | 427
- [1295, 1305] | 426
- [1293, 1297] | 454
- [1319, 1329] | 414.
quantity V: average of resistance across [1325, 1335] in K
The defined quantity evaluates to 430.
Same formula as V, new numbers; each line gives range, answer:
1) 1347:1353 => 465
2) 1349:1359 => 462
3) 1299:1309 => 427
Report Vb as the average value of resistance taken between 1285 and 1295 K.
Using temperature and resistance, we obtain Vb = 464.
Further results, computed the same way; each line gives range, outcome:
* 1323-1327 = 425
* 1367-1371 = 474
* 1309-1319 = 432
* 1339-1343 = 443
